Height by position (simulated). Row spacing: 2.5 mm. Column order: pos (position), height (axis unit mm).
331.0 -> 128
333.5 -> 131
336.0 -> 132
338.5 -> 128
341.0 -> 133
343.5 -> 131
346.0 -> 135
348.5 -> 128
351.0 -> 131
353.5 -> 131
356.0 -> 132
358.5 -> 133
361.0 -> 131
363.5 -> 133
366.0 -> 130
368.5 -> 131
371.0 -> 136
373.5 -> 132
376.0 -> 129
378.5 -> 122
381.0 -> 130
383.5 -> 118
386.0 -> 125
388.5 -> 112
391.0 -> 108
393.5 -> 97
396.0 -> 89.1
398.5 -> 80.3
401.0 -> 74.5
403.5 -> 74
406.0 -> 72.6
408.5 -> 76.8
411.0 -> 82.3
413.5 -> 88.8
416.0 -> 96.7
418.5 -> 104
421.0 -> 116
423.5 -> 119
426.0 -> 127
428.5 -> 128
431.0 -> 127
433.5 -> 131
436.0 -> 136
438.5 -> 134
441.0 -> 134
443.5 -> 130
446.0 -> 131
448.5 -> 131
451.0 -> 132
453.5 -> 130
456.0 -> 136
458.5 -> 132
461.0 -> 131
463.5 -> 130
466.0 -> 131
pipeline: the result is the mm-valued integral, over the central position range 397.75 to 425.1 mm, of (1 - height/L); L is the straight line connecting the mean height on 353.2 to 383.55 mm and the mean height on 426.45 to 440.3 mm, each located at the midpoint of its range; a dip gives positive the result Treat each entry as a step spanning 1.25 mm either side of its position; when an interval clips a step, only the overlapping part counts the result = 8.5 mm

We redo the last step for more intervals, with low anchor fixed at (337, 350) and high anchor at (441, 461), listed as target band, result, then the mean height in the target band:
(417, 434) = 1.38 mm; 121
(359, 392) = 1.27 mm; 126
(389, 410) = 7.42 mm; 85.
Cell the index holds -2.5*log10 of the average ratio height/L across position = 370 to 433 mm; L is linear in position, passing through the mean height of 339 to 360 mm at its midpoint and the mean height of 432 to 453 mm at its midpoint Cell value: 0.23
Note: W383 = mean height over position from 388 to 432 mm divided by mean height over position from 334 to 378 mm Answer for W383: 0.75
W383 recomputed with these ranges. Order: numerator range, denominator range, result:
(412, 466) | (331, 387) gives 0.96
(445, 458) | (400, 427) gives 1.41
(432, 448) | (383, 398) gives 1.25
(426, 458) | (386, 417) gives 1.48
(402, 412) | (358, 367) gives 0.58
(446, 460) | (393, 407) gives 1.64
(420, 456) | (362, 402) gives 1.12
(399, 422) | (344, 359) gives 0.66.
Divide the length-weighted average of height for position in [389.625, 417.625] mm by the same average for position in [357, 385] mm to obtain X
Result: 0.7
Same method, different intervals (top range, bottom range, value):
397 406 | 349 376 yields 0.58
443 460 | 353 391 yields 1.03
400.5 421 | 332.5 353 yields 0.66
